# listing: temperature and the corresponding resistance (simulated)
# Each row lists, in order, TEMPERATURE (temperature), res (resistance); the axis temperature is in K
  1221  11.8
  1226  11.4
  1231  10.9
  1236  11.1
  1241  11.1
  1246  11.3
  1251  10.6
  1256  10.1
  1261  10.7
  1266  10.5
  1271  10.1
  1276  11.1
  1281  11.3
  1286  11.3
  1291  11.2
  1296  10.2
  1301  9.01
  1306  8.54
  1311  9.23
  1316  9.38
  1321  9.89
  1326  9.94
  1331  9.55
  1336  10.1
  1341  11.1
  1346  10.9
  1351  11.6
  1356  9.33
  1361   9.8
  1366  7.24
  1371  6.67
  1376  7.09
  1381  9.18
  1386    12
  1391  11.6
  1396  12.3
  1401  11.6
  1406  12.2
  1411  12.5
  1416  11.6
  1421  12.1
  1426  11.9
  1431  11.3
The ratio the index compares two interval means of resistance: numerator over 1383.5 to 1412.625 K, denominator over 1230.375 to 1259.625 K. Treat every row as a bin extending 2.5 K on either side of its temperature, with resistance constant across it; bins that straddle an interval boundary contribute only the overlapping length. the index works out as 1.1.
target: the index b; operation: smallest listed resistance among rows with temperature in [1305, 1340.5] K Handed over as 8.54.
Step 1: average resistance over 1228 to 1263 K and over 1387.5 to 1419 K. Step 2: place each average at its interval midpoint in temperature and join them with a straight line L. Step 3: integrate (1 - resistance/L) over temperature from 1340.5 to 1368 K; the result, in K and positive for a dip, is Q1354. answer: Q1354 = 3.9 K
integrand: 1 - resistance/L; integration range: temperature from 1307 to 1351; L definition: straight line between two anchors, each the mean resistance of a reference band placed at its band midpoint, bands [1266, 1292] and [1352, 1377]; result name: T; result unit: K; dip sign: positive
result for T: -3.3 K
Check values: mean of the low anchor 10.9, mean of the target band 10.1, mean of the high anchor 8.3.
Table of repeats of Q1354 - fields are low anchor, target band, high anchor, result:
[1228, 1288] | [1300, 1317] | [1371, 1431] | 2.98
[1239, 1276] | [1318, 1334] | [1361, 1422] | 1.14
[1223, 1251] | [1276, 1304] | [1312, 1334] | -1.02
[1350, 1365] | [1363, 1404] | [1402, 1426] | 4.41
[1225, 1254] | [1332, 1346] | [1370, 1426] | 0.57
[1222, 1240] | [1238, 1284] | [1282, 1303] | 0.41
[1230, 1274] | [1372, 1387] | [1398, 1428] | 3.63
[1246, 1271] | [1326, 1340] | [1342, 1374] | -0.54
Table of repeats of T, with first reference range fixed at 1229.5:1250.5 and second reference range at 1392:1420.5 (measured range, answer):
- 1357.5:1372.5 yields 4.71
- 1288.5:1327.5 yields 6.08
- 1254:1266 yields 0.80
